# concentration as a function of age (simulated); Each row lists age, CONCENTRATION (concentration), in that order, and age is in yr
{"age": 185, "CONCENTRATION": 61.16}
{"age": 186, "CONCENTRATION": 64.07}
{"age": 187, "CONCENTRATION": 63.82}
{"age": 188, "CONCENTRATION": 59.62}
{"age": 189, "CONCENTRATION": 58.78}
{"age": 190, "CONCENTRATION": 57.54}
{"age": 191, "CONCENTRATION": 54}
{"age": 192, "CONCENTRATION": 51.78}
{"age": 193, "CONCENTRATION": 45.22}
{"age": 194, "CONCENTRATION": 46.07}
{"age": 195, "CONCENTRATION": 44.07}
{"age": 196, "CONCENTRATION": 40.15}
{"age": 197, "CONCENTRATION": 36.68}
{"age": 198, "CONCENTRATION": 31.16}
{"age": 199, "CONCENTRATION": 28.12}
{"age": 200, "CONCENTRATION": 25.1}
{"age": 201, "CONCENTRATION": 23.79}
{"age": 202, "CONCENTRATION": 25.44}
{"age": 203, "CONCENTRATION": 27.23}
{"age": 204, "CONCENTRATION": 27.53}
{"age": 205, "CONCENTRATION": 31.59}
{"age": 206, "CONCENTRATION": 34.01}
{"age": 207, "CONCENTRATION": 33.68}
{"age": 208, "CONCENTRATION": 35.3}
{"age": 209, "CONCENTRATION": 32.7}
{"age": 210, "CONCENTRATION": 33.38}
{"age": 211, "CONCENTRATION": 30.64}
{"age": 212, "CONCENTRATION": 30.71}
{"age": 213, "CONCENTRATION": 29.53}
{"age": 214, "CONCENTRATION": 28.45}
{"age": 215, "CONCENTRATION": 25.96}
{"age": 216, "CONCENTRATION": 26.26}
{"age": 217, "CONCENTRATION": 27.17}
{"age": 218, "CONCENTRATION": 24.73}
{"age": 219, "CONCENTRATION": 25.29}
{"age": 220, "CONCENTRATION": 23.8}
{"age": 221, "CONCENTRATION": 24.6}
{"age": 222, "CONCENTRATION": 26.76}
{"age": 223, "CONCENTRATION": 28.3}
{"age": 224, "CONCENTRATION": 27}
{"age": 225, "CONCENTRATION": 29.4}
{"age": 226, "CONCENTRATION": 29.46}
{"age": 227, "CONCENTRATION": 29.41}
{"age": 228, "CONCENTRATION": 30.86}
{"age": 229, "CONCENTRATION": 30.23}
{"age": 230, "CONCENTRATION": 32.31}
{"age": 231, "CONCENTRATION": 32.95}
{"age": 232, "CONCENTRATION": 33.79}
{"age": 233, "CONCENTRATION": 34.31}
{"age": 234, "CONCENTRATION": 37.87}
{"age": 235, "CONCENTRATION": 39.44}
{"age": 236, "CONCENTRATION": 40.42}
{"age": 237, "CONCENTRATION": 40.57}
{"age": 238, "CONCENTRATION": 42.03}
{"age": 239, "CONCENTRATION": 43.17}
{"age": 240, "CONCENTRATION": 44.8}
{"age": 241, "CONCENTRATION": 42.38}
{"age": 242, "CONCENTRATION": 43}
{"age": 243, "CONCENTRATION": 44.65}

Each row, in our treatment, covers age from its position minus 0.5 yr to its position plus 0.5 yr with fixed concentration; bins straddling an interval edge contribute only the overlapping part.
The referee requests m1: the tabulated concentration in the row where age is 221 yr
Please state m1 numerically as 24.6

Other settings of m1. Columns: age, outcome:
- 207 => 33.68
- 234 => 37.87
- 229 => 30.23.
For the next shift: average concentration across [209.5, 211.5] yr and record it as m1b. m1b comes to 32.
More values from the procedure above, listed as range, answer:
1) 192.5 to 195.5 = 45.1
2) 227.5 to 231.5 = 31.6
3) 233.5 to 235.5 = 38.7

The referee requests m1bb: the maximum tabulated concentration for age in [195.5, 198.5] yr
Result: 40.15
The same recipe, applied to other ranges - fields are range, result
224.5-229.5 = 30.86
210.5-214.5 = 30.71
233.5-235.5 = 39.44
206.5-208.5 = 35.3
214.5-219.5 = 27.17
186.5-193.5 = 63.82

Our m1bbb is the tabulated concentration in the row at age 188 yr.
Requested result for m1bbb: 59.62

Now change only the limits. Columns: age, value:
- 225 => 29.4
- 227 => 29.41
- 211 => 30.64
